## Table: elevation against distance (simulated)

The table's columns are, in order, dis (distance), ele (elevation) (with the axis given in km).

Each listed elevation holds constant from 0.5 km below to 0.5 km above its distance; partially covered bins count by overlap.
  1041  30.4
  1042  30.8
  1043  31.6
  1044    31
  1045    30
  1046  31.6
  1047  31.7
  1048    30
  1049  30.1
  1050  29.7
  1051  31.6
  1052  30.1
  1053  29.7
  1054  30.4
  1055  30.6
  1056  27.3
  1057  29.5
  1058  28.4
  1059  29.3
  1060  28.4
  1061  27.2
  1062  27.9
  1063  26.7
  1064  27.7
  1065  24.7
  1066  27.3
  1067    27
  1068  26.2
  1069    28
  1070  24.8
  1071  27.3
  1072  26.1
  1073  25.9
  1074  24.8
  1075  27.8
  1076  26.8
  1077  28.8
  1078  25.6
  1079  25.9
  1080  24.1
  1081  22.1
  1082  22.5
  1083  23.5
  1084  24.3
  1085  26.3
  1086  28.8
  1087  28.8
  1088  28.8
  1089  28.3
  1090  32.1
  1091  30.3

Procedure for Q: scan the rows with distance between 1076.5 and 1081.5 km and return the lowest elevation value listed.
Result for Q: 22.1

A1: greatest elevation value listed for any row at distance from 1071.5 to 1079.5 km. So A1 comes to 28.8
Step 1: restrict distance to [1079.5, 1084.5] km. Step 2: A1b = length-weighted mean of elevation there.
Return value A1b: 23.3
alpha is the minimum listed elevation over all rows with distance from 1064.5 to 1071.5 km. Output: 24.7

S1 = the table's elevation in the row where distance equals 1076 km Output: 26.8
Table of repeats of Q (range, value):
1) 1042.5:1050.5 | 29.7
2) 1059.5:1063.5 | 26.7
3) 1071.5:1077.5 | 24.8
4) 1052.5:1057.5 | 27.3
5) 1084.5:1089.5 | 26.3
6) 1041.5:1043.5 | 30.8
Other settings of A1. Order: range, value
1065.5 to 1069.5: 28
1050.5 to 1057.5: 31.6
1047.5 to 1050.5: 30.1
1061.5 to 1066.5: 27.9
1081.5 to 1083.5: 23.5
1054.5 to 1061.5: 30.6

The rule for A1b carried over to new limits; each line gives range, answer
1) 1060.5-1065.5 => 26.8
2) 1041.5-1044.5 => 31.1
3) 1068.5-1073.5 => 26.4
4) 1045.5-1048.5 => 31.1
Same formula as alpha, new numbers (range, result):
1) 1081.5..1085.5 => 22.5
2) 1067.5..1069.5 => 26.2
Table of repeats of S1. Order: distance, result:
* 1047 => 31.7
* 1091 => 30.3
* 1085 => 26.3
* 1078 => 25.6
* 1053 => 29.7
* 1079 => 25.9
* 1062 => 27.9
